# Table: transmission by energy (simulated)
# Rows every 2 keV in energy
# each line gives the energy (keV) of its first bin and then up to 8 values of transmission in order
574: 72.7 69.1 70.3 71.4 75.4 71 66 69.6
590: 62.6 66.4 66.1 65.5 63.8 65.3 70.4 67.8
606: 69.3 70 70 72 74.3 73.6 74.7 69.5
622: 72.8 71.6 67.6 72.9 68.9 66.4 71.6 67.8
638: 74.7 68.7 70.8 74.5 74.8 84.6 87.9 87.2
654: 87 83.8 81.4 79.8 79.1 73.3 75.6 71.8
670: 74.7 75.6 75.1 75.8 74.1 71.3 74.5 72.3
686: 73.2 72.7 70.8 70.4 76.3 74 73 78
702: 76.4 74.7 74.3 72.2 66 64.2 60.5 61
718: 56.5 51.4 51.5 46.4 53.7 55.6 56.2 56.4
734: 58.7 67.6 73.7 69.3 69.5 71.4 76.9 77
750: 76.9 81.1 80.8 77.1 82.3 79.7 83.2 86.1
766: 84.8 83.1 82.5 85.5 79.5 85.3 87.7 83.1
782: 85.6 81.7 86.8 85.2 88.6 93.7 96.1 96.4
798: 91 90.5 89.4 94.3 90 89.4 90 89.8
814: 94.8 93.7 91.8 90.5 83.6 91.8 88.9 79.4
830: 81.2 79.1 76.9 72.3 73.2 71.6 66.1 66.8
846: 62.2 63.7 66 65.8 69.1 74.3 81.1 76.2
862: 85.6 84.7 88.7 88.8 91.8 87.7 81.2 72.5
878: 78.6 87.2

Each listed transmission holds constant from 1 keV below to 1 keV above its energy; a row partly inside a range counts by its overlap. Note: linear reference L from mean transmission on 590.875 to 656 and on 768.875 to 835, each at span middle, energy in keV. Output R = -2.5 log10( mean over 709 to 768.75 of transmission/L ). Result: 0.20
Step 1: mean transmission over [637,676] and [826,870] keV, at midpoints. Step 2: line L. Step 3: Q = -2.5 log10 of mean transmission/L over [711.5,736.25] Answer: 0.34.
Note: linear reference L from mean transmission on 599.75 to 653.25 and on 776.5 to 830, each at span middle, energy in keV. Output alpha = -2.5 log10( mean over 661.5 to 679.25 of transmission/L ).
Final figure 0.028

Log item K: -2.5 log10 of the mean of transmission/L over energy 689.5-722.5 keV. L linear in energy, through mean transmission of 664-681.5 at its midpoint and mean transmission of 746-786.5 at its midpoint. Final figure 0.14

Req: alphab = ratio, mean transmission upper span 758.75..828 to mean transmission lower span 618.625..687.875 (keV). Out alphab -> 1.17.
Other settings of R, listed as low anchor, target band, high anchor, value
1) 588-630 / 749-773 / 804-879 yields -0.071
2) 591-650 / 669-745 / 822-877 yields 0.087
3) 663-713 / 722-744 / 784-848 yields 0.261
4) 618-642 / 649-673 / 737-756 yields -0.116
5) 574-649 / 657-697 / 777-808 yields 0.037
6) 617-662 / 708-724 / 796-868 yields 0.305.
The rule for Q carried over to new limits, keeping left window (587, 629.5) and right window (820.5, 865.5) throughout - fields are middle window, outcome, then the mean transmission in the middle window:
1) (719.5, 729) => 0.366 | 51.7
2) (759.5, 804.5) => -0.174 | 86.9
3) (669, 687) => -0.042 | 74.1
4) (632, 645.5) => -0.015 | 71.1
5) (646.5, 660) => -0.196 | 84.5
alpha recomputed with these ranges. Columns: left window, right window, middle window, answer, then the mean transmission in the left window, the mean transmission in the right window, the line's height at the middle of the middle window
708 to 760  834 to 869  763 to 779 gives -0.22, 66.1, 74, 68.6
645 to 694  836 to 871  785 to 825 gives -0.20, 76.9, 75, 75.5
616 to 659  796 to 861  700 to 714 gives 0.09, 75.2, 81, 77.3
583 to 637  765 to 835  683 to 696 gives 0.06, 69.2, 87.5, 76.8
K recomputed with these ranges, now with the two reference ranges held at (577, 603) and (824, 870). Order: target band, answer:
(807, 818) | -0.21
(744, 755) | -0.07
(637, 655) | -0.13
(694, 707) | -0.05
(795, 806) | -0.23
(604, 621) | -0.04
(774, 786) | -0.14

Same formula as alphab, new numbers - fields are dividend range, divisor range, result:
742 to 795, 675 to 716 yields 1.15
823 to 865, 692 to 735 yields 1.18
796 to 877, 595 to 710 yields 1.11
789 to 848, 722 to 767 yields 1.20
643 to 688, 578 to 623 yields 1.12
